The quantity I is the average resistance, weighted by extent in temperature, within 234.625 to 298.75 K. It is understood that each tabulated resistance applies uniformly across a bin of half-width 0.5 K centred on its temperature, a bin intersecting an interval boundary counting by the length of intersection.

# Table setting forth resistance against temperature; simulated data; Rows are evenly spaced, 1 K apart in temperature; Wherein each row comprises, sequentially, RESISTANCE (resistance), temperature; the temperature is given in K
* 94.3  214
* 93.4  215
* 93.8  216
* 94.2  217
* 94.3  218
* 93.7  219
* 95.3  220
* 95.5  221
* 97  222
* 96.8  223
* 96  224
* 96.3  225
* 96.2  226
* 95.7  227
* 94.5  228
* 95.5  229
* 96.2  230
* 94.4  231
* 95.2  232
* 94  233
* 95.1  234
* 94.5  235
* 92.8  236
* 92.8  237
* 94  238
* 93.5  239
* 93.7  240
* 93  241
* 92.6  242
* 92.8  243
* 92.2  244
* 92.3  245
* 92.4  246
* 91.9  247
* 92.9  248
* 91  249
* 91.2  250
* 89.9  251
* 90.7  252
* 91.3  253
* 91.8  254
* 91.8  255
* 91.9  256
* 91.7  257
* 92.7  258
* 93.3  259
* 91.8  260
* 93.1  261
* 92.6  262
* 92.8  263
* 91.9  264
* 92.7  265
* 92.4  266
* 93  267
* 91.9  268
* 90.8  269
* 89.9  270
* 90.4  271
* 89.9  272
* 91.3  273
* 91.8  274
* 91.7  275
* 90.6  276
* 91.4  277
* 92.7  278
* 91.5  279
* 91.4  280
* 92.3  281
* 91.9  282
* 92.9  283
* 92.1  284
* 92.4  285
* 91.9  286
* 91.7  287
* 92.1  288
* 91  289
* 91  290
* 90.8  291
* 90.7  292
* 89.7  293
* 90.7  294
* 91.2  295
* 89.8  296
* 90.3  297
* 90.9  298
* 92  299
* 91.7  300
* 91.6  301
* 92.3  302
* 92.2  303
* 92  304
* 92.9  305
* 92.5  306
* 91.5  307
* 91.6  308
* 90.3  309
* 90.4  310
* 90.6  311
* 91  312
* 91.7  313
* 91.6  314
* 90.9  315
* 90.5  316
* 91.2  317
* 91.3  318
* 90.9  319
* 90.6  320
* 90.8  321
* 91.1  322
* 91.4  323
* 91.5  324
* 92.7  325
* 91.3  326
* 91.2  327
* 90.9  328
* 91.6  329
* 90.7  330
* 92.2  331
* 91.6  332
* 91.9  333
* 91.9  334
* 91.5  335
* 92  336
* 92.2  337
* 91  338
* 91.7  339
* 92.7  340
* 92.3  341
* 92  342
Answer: 91.8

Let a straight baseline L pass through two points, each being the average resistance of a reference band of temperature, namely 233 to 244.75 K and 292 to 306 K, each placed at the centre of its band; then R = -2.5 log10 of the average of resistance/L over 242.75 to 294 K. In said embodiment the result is 0.01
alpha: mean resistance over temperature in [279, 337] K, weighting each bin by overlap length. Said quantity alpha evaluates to 91.4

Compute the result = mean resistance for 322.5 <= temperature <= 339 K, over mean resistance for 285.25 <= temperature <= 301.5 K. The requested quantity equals 1.0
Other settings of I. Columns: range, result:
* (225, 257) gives 93.2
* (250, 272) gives 91.8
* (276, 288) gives 92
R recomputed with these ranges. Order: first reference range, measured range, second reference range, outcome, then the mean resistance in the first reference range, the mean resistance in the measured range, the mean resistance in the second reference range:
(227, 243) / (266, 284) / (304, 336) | 0.015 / 94.1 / 91.5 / 91.4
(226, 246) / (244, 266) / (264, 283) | 0.009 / 94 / 92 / 91.6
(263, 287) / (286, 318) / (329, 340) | 0.005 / 91.7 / 91.2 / 91.7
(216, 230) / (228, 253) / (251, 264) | 0.007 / 95.4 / 93.1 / 92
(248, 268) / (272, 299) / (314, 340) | 0.005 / 92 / 91.4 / 91.4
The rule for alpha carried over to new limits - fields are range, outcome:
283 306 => 91.5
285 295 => 91.1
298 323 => 91.4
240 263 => 92.1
